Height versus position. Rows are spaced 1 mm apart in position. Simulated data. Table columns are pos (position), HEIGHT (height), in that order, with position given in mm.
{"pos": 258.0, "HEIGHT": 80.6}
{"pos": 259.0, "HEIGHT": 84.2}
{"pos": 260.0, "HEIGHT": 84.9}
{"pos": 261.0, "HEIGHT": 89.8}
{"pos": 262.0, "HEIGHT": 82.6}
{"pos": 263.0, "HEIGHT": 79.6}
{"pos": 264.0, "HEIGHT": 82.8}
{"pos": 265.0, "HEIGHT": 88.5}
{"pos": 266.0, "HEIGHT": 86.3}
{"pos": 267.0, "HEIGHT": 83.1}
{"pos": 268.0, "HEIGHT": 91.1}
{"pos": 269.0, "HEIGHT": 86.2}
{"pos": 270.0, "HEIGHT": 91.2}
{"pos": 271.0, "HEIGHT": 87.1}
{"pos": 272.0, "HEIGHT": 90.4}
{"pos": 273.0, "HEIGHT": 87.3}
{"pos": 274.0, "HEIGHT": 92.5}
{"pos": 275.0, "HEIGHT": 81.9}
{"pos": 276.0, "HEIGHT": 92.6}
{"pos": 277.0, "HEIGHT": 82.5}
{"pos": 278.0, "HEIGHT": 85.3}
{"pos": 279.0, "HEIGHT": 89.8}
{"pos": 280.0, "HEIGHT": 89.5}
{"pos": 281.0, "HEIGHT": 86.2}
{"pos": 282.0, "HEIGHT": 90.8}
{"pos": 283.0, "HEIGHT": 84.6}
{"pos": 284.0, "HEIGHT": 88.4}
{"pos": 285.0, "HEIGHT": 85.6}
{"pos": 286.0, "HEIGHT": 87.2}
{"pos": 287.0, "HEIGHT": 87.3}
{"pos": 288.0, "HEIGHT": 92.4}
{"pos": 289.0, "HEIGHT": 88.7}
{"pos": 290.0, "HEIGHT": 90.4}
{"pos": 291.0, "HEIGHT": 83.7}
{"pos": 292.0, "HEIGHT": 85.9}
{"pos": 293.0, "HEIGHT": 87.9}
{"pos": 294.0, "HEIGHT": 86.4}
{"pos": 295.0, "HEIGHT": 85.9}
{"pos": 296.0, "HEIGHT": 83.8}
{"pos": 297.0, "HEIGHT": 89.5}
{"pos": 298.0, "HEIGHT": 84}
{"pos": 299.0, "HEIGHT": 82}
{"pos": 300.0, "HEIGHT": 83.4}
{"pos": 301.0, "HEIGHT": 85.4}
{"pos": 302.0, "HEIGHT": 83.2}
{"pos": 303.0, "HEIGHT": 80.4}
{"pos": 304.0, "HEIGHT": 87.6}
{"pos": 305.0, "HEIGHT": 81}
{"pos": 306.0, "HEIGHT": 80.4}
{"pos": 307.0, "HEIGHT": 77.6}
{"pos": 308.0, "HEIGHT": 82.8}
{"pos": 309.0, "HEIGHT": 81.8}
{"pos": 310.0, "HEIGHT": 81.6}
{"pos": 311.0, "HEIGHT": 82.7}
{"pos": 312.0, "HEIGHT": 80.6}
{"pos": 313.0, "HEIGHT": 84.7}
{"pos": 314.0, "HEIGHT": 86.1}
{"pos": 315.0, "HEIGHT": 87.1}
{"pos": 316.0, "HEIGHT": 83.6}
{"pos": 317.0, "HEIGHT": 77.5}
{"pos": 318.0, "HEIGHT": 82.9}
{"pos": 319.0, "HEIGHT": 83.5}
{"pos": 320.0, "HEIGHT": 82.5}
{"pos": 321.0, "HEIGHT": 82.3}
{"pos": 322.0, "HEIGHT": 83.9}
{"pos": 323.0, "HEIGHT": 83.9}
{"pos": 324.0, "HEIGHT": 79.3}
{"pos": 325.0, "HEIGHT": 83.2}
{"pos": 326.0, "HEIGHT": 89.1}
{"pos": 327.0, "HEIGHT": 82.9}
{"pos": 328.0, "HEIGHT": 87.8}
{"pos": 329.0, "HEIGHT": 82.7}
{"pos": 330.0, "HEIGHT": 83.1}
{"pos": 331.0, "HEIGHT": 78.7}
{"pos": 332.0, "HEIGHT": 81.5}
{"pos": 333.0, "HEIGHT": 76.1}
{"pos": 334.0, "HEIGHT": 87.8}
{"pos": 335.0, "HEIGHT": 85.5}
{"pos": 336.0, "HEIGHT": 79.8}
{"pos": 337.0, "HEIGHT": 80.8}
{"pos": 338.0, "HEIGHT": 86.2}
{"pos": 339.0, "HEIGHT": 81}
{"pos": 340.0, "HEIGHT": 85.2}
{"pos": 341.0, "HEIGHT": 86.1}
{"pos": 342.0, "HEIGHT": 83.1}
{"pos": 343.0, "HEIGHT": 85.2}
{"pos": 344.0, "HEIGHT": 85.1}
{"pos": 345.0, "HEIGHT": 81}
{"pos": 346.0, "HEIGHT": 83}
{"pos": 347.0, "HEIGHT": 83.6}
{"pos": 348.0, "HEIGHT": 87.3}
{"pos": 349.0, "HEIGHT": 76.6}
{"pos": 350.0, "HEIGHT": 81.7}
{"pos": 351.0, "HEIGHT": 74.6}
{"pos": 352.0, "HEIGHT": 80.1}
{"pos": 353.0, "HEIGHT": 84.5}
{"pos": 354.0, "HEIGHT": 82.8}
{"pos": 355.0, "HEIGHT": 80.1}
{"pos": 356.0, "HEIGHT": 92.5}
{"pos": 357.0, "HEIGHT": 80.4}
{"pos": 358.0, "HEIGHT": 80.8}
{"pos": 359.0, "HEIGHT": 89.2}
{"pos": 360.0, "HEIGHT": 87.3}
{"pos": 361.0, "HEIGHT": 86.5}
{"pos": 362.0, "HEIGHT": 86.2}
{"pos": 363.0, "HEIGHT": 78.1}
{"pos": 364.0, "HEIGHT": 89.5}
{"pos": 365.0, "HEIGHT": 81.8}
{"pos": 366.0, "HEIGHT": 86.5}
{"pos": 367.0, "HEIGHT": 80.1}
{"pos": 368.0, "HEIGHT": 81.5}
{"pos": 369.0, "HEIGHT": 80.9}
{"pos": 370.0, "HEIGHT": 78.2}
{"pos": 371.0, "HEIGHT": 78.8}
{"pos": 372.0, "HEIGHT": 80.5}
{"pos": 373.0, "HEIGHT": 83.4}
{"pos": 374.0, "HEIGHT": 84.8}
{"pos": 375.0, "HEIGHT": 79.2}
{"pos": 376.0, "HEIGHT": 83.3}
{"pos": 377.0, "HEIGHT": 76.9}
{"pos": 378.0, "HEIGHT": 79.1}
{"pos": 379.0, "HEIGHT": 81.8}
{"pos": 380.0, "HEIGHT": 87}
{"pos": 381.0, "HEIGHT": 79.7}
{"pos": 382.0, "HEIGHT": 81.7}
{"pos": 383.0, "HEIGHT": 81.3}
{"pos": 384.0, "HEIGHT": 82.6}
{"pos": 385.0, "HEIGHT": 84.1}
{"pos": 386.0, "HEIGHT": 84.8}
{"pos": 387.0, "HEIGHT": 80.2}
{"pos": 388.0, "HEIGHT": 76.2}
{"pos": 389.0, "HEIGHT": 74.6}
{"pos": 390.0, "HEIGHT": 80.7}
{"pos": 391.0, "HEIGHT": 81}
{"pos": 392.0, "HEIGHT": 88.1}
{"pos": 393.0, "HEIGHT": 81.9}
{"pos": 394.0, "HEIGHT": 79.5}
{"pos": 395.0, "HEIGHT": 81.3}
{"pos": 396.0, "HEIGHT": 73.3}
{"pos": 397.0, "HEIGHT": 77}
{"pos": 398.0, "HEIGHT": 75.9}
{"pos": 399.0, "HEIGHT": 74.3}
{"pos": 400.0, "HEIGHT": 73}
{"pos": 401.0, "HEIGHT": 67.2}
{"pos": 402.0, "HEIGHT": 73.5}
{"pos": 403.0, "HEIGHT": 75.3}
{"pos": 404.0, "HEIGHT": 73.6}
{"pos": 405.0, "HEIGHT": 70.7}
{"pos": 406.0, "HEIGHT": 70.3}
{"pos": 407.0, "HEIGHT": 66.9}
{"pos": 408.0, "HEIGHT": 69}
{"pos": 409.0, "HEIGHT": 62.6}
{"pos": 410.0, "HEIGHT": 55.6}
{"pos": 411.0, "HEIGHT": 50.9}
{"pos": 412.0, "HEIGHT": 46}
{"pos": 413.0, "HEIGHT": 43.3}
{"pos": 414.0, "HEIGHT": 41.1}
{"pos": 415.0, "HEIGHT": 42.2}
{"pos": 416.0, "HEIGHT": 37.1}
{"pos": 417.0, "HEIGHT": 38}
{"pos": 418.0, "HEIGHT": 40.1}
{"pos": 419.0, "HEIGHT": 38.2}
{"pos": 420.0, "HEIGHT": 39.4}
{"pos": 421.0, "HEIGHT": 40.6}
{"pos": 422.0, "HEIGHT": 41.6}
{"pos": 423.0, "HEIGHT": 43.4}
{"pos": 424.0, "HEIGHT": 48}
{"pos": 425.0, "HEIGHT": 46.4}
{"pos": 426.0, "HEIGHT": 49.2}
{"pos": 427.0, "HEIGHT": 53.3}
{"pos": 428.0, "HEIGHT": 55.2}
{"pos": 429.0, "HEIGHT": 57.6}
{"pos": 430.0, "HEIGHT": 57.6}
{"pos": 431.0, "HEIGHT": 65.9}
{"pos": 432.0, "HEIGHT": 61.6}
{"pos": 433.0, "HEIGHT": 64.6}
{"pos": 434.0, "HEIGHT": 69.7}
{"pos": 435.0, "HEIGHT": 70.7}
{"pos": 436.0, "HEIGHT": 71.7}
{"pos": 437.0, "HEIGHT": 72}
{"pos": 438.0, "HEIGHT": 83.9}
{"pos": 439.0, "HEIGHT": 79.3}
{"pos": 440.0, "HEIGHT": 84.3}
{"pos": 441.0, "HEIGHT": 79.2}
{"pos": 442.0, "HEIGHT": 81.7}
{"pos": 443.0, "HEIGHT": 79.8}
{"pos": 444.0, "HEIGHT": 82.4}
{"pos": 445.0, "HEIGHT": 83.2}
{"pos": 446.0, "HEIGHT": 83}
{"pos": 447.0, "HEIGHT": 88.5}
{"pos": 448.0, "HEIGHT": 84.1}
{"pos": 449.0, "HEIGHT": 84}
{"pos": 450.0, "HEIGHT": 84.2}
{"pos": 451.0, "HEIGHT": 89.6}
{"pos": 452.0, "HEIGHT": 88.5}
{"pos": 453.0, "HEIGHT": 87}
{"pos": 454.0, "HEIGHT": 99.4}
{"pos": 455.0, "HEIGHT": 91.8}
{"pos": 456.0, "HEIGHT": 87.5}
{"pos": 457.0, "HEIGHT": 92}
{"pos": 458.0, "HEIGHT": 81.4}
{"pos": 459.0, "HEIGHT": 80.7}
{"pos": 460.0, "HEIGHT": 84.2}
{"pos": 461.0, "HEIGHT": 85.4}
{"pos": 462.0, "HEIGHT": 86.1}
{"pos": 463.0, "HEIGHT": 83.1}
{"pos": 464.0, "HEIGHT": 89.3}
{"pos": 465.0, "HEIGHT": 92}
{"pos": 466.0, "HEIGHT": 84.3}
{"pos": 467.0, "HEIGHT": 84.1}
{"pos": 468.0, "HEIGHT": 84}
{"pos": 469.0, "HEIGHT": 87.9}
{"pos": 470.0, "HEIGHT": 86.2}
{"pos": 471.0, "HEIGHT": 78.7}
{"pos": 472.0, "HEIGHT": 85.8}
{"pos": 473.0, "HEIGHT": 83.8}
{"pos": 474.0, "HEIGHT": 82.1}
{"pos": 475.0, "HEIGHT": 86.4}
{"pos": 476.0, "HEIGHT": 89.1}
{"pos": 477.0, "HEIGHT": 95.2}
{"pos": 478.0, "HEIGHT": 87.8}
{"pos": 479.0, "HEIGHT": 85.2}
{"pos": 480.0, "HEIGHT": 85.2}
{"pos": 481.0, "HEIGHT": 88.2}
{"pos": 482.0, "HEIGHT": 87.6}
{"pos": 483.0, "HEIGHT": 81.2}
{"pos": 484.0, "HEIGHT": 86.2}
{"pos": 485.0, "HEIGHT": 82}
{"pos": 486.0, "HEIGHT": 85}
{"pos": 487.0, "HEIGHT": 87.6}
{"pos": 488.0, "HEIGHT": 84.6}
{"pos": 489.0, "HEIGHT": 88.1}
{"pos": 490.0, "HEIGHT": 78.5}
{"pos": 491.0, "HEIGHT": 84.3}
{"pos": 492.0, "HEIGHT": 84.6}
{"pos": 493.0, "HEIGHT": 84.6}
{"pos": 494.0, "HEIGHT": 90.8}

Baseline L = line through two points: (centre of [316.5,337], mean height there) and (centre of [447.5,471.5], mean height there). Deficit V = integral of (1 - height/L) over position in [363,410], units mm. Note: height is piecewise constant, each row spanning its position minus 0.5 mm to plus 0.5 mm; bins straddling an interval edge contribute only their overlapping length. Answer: 3.4 mm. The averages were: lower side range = 82.7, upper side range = 86.5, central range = 78.3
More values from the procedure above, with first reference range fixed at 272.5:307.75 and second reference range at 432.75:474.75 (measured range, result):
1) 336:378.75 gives 1.2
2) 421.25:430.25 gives 3.7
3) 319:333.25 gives 0.4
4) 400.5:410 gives 1.7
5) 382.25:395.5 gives 0.5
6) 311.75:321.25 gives 0.3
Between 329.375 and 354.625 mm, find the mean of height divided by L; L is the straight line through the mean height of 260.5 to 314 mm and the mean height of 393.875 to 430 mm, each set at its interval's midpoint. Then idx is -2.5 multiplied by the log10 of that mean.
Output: -0.13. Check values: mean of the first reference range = 85.7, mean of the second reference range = 57.3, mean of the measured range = 82.4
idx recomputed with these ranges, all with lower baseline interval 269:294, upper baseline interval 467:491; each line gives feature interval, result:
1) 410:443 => 0.46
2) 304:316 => 0.06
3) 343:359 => 0.06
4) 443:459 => -0.01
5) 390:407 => 0.14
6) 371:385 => 0.06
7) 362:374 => 0.06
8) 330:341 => 0.06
